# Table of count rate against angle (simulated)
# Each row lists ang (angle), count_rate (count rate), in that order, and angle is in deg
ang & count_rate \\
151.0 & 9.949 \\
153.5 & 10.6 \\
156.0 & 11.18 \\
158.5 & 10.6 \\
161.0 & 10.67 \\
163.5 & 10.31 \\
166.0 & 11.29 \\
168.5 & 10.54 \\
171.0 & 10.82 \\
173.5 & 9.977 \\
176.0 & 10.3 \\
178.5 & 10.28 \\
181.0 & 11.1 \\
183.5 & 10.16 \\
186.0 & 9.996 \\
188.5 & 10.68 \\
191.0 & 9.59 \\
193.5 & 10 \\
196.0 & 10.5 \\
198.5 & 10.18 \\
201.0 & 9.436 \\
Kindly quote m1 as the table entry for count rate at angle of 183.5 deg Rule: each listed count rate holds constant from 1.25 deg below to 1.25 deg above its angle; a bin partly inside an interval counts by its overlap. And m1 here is 10.16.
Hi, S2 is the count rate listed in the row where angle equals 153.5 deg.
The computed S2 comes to 10.6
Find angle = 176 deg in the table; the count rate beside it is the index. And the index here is 10.3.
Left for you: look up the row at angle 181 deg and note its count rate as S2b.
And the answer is 11.1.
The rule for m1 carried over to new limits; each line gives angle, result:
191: 9.59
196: 10.5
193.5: 10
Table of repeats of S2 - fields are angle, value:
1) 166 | 11.29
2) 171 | 10.82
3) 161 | 10.67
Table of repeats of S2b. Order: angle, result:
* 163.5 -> 10.31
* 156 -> 11.18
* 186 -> 9.996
